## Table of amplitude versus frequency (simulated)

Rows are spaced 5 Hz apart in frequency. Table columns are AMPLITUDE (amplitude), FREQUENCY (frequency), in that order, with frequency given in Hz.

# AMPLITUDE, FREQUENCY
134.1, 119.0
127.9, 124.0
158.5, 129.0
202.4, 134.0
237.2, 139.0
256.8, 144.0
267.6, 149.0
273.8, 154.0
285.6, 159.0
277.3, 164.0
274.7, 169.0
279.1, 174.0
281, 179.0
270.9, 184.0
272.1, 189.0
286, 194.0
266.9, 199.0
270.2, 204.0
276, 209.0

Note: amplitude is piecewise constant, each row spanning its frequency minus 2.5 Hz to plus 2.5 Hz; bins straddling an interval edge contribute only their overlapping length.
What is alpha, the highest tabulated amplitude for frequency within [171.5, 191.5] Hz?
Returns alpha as 281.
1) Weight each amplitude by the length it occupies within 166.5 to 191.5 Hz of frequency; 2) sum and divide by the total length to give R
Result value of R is 276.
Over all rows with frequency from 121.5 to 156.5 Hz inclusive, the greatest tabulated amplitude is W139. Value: 273.8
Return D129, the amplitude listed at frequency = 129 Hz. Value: 158.5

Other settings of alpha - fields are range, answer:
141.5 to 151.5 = 267.6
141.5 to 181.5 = 285.6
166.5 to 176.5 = 279.1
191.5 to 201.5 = 286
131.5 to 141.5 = 237.2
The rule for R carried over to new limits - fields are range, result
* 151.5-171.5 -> 278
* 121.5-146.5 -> 197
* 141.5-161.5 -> 271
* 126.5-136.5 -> 180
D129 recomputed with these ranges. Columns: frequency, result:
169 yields 274.7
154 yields 273.8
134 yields 202.4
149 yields 267.6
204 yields 270.2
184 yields 270.9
